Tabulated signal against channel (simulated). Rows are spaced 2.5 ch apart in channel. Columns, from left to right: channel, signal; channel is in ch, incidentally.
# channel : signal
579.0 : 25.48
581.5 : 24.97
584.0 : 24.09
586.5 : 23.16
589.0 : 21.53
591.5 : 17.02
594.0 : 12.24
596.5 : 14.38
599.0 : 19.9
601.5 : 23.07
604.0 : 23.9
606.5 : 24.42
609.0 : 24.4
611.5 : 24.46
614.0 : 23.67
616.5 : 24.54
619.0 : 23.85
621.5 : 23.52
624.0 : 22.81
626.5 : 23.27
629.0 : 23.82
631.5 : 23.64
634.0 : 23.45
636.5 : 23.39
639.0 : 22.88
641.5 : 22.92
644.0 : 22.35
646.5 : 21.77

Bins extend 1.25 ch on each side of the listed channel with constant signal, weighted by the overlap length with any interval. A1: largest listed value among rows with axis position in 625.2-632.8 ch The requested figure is 23.82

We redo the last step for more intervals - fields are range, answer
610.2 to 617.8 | 24.54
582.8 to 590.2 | 24.09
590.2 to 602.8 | 23.07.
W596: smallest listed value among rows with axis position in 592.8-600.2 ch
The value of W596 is 12.24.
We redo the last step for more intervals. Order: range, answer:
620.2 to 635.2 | 22.81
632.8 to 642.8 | 22.88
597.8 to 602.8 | 19.9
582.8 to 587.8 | 23.16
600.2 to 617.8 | 23.07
